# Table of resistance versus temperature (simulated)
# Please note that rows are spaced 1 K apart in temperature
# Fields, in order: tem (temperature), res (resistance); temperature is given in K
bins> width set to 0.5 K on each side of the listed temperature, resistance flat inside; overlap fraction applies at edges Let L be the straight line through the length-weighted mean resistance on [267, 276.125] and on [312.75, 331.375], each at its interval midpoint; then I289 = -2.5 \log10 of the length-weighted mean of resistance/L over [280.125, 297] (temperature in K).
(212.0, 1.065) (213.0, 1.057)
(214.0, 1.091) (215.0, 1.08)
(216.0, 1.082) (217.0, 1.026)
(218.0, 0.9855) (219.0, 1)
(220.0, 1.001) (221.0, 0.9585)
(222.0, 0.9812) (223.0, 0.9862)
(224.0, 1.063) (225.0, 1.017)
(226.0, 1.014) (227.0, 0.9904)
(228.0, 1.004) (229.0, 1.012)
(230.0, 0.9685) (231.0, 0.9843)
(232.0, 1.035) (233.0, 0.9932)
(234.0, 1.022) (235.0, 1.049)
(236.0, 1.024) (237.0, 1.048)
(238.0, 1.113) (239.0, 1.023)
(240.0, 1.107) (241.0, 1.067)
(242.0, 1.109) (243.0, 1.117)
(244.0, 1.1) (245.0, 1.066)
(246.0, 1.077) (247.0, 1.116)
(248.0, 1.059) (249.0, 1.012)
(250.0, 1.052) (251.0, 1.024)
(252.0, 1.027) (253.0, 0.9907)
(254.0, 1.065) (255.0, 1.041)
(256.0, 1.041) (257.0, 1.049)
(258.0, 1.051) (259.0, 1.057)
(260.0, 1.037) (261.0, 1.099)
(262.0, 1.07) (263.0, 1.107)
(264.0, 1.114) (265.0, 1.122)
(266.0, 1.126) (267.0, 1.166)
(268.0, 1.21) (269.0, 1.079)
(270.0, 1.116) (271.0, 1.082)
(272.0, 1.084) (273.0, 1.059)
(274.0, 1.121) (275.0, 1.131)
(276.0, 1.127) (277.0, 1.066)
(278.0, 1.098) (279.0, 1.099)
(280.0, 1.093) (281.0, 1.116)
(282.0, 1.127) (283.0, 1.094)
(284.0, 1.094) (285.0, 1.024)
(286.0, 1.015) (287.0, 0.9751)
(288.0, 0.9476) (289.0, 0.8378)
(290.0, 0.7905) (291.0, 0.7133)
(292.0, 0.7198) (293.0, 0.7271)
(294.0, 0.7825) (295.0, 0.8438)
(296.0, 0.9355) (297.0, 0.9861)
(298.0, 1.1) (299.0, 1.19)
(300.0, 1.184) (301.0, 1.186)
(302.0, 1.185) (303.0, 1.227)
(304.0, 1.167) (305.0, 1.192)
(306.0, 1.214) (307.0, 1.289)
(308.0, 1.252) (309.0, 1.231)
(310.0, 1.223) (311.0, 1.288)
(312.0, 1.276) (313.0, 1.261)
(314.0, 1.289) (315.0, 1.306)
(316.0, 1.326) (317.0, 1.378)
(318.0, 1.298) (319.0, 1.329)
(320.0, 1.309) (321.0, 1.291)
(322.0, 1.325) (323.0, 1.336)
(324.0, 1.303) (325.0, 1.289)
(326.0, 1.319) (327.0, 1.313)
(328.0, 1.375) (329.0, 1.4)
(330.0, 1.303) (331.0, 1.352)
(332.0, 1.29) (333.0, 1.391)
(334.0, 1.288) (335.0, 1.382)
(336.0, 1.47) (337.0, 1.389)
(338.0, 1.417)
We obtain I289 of 0.26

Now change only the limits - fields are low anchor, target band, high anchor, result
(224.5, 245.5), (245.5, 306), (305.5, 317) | 0.108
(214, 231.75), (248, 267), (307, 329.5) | 0.055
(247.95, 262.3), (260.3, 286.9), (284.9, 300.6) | -0.120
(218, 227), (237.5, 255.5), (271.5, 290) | -0.044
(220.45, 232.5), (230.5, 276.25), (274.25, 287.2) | -0.031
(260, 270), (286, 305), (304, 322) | 0.240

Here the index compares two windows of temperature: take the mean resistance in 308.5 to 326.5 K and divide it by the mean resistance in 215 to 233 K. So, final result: 1.29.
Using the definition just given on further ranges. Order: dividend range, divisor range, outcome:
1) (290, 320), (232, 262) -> 1.08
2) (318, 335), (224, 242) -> 1.29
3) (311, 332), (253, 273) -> 1.21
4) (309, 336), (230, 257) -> 1.25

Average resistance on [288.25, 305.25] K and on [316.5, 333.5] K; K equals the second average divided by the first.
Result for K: 1.35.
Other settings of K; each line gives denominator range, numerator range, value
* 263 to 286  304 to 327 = 1.16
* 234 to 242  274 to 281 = 1.04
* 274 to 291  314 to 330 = 1.28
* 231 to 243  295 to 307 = 1.08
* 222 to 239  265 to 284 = 1.09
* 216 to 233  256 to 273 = 1.09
